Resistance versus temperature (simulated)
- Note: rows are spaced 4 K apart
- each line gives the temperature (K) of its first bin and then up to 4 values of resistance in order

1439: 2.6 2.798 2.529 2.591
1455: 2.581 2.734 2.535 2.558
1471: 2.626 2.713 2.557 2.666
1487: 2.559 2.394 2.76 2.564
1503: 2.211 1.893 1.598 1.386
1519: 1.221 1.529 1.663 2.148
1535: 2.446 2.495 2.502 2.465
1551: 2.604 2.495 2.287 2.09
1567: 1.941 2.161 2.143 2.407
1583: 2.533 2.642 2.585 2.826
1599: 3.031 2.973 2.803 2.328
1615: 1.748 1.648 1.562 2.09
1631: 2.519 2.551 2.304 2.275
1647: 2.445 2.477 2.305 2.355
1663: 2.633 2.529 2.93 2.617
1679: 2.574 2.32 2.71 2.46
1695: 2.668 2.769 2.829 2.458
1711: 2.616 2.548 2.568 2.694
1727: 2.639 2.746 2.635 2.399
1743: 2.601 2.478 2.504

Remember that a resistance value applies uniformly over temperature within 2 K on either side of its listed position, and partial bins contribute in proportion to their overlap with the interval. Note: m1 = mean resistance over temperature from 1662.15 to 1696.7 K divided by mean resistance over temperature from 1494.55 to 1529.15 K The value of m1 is 1.42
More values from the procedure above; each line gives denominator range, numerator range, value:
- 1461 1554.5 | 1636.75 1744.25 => 1.13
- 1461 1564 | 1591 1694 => 1.08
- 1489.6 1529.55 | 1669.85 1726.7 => 1.37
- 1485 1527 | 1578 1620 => 1.27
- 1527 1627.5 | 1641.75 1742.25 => 1.09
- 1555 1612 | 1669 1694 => 1.05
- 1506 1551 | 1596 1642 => 1.18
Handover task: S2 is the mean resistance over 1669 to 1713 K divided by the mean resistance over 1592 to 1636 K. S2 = 1.1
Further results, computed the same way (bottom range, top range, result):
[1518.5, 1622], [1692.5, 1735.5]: 1.15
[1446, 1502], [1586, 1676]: 0.94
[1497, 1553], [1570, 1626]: 1.16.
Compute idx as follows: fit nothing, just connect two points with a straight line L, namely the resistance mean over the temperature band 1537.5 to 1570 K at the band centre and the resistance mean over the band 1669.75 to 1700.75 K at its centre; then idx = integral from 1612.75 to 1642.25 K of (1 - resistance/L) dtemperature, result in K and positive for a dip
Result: 5.1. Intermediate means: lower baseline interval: 2.35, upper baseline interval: 2.62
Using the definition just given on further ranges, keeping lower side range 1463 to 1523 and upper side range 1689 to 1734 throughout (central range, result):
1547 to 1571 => 0.8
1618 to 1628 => 3.0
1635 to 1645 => 0.7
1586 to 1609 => -3.6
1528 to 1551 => -0.6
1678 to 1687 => 0.3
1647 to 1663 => 0.7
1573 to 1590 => -0.2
